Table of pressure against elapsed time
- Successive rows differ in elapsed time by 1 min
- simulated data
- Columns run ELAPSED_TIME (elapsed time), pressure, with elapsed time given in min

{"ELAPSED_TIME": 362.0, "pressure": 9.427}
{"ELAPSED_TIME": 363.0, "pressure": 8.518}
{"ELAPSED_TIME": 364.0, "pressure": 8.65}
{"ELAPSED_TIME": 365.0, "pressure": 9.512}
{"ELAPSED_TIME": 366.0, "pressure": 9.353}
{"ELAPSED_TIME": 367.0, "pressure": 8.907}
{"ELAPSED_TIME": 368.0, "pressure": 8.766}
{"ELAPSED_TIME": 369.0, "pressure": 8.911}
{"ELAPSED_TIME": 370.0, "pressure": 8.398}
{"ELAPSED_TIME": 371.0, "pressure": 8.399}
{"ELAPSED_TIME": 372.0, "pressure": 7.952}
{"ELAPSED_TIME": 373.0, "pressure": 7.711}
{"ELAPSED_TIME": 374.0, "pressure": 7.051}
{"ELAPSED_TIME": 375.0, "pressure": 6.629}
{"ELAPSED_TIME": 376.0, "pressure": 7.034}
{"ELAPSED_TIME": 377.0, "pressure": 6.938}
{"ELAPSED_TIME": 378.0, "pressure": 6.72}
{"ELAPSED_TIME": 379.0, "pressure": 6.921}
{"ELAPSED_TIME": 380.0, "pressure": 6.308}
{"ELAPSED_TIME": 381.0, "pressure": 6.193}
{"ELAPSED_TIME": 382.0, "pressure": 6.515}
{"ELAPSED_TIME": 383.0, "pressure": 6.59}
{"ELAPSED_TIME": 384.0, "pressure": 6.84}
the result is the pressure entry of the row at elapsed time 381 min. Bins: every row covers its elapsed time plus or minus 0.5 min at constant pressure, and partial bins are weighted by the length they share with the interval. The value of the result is 6.193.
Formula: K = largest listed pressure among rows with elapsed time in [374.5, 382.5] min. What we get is 7.034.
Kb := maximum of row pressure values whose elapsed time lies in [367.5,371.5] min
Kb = 8.911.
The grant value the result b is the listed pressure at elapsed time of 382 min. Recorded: 6.515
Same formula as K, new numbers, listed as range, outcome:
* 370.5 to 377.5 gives 8.399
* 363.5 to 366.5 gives 9.512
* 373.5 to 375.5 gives 7.051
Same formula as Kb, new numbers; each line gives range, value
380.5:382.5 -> 6.515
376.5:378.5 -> 6.938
